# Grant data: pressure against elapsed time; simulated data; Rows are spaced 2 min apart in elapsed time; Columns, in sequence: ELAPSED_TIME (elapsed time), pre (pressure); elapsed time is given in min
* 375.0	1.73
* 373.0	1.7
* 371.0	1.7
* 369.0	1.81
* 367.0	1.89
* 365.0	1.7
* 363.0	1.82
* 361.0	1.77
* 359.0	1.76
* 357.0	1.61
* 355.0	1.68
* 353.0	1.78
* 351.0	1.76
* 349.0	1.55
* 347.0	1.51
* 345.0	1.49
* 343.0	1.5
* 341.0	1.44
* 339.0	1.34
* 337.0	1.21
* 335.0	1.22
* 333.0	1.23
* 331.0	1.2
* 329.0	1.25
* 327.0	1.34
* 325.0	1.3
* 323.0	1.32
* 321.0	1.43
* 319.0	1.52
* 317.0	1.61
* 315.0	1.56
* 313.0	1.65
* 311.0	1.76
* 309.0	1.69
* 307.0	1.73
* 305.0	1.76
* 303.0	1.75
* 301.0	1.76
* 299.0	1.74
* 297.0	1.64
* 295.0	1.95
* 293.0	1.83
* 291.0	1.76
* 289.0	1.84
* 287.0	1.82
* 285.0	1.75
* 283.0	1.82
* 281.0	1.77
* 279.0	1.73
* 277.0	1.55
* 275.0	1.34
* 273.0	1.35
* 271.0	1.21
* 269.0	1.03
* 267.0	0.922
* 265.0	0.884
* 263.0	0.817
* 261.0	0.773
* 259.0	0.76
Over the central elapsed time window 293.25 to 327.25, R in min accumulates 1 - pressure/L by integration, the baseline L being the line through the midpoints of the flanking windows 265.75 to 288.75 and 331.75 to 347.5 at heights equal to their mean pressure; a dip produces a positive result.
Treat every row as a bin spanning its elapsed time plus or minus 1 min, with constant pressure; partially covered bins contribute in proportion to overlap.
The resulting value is -5.0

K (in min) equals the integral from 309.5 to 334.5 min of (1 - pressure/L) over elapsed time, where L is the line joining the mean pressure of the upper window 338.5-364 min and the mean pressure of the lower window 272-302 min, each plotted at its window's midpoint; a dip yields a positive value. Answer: 3.5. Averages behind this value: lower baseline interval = 1.71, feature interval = 1.43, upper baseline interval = 1.62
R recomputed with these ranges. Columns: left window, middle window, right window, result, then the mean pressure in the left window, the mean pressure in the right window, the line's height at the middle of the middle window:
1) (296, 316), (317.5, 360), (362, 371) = 7.3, 1.7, 1.79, 1.75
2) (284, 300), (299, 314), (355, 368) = 0.5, 1.79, 1.75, 1.78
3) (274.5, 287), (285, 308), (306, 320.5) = -1.6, 1.69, 1.64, 1.66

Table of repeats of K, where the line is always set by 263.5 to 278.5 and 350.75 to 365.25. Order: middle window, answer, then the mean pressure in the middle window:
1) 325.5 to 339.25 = 2.8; 1.25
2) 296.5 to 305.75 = -2.4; 1.73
